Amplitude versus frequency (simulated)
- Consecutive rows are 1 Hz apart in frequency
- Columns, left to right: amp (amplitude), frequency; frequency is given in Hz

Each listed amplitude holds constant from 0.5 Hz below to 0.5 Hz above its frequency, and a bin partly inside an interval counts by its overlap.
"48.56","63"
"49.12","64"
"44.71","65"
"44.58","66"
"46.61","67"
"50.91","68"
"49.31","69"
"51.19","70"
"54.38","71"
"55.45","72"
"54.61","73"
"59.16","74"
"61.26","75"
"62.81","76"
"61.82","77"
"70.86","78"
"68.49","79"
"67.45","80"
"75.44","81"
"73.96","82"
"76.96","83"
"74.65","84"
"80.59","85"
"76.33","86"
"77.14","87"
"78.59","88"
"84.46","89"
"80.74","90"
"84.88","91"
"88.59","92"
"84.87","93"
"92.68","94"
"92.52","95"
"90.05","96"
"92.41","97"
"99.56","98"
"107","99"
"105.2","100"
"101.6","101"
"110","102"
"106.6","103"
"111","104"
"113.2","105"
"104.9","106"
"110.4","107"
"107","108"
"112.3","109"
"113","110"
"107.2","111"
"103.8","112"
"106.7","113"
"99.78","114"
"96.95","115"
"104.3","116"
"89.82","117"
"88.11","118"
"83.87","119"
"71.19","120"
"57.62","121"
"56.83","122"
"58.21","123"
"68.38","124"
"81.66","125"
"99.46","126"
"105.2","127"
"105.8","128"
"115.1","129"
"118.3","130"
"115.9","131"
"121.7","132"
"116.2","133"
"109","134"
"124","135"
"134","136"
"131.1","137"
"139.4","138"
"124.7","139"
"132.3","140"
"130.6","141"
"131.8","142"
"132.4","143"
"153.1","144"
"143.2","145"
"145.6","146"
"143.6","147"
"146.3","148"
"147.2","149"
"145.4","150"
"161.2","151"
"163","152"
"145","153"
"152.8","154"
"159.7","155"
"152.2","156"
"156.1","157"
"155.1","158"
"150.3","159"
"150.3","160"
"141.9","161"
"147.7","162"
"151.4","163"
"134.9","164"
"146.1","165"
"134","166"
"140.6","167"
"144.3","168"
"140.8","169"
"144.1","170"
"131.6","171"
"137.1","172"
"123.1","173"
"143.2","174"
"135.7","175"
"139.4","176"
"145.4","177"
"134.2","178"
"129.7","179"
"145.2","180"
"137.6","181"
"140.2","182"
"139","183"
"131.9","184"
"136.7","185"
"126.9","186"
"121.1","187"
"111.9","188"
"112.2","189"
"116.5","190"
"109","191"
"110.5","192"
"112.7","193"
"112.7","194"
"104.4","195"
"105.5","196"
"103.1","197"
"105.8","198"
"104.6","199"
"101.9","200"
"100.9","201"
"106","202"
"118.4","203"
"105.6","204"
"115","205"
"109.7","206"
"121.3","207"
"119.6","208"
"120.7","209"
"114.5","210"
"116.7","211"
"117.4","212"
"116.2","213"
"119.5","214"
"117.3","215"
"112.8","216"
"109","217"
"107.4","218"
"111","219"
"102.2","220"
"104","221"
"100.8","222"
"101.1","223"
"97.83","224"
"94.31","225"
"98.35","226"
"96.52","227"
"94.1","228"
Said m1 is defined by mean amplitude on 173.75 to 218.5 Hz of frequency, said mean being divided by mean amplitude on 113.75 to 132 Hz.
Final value 1.3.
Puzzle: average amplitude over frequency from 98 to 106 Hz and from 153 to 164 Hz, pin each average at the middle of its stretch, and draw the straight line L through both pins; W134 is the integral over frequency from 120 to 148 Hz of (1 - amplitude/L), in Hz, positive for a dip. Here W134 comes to 3.89 Hz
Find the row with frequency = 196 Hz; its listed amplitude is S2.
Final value 105.5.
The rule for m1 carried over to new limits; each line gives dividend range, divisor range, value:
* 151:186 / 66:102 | 1.90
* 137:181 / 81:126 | 1.57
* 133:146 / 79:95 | 1.65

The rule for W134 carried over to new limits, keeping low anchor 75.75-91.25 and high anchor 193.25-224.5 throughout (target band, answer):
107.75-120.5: -2.37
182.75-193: -1.66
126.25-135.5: -2.75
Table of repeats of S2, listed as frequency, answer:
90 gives 80.74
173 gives 123.1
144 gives 153.1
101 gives 101.6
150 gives 145.4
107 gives 110.4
